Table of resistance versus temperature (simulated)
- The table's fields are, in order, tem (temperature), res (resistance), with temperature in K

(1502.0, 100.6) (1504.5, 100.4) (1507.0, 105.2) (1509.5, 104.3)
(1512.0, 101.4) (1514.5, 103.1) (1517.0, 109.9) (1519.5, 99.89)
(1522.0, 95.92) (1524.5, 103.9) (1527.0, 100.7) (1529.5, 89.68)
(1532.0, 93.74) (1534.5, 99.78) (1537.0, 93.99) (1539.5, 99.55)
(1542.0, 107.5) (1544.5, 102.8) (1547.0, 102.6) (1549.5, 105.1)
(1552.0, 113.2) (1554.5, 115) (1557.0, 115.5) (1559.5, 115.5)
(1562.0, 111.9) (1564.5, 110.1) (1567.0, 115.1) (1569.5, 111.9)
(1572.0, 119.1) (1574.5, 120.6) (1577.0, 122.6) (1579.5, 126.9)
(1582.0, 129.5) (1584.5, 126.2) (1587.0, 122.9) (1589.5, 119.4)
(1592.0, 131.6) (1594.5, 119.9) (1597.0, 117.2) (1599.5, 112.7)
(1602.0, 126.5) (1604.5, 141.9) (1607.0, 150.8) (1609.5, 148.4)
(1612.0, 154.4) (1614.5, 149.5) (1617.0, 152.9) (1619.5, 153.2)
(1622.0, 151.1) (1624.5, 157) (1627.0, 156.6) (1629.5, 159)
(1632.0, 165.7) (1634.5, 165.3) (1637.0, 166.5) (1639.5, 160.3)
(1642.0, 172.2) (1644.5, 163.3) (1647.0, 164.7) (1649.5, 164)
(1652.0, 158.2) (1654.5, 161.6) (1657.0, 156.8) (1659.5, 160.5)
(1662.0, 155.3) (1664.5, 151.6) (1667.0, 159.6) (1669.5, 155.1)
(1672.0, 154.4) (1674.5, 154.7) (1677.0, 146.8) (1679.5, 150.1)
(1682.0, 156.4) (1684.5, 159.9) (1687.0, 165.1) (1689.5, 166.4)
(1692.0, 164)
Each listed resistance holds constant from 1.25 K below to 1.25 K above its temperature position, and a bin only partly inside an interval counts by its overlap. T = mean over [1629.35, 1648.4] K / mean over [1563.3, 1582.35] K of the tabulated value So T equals 1.4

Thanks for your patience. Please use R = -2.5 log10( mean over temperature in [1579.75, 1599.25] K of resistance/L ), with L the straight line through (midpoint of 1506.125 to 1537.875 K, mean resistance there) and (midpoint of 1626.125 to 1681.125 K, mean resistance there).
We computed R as 0.06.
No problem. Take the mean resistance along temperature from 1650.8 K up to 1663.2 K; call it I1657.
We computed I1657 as 158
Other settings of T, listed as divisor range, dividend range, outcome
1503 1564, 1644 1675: 1.53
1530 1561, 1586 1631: 1.34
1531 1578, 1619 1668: 1.47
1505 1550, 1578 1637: 1.40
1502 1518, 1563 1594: 1.17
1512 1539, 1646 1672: 1.60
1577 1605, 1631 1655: 1.32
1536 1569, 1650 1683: 1.43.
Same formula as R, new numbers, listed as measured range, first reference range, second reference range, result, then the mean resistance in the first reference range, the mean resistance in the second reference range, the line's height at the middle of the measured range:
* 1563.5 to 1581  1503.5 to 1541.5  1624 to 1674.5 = 0.050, 100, 160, 124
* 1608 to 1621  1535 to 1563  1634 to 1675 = -0.086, 107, 160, 140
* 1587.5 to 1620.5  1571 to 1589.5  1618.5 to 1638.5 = 0.041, 124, 159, 141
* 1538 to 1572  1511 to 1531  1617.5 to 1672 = 0.065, 100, 160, 117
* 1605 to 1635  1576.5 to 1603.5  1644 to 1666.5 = -0.109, 123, 159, 140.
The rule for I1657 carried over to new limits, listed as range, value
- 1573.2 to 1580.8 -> 123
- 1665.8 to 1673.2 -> 156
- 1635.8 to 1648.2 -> 165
